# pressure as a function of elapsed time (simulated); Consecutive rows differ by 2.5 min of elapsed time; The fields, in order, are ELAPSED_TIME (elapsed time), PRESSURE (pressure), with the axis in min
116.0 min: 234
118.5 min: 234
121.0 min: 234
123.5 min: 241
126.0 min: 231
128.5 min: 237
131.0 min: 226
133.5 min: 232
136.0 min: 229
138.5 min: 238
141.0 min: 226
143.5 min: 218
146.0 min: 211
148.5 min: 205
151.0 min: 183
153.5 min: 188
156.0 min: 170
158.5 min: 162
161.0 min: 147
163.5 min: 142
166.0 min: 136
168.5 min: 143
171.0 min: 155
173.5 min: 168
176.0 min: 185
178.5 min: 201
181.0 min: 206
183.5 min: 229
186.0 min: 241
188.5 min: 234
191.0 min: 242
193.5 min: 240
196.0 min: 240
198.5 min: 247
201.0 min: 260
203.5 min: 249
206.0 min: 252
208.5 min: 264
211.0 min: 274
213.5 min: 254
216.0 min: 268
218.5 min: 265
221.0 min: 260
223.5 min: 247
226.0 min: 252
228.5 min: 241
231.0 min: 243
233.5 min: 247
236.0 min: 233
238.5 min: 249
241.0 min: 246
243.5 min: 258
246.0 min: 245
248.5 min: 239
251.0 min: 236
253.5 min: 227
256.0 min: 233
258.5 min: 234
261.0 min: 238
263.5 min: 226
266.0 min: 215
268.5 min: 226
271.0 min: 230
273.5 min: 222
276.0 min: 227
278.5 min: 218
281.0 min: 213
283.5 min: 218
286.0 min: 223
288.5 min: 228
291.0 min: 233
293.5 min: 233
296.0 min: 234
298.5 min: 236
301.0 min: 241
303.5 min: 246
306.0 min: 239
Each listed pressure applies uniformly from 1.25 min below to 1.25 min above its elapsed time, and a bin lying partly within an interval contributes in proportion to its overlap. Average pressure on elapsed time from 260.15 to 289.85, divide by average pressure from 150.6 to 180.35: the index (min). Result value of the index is 1.35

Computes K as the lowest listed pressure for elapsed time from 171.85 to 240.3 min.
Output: 168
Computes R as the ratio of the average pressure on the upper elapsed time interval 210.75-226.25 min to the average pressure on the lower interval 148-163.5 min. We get 1.51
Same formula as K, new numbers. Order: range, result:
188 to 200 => 234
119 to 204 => 136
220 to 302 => 213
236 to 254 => 227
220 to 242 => 233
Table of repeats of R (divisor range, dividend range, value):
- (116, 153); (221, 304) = 1.05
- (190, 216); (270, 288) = 0.88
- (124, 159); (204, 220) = 1.23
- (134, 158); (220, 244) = 1.19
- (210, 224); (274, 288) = 0.84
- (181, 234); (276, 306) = 0.92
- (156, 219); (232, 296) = 1.08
